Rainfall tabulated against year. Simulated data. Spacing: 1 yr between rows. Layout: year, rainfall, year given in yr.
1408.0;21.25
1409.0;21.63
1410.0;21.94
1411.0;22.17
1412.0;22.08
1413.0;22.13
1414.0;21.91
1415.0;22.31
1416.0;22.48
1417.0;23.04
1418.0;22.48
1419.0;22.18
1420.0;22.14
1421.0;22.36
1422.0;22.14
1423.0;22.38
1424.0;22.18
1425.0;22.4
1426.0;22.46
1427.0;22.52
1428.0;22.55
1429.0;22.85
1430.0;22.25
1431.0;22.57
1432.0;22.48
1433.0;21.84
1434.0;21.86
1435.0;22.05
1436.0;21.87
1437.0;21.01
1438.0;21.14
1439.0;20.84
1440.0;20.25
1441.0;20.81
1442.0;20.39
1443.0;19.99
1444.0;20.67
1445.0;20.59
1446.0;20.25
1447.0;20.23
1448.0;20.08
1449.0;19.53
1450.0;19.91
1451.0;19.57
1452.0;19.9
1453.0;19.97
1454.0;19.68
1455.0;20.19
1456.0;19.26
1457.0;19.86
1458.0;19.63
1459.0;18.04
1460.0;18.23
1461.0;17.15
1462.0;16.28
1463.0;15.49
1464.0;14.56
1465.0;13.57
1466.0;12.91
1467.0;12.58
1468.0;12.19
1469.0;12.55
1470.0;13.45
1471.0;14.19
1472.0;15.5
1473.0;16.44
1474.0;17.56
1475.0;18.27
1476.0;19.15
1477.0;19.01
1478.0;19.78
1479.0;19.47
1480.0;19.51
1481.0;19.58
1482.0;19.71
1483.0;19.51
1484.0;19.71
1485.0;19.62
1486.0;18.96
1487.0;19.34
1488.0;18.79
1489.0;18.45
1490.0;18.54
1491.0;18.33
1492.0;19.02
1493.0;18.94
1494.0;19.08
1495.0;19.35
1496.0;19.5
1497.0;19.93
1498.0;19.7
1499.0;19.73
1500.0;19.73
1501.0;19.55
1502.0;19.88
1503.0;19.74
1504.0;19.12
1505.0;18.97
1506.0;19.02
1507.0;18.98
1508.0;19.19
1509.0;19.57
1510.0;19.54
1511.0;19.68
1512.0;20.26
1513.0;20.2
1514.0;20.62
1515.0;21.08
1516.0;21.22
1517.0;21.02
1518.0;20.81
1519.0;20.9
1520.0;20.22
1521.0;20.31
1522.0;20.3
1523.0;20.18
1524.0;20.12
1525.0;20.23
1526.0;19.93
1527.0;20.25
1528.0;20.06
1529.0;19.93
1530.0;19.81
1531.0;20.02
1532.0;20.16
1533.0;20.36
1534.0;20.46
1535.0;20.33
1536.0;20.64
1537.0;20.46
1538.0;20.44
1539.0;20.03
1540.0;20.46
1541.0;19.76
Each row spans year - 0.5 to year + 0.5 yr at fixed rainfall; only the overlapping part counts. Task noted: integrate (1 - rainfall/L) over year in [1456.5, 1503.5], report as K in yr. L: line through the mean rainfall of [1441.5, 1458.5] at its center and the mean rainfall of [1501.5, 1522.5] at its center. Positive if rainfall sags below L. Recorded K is 5.0 yr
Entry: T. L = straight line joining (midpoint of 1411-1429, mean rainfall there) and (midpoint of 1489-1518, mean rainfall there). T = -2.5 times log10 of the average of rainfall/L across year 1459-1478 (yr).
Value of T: 0.304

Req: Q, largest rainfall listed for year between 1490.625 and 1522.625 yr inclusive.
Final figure 21.22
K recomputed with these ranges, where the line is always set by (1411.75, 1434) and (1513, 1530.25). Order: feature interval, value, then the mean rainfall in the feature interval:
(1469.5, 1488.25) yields 2.6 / 18.3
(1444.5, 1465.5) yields 3.0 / 18.7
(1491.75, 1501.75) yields 0.7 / 19.5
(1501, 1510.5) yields 0.6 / 19.3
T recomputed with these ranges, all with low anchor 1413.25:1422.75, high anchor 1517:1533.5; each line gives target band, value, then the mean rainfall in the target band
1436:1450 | 0.07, 20.5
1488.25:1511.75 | 0.08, 19.3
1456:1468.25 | 0.31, 16.1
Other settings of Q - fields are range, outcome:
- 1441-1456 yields 20.81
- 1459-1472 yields 18.23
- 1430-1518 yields 22.57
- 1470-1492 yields 19.78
